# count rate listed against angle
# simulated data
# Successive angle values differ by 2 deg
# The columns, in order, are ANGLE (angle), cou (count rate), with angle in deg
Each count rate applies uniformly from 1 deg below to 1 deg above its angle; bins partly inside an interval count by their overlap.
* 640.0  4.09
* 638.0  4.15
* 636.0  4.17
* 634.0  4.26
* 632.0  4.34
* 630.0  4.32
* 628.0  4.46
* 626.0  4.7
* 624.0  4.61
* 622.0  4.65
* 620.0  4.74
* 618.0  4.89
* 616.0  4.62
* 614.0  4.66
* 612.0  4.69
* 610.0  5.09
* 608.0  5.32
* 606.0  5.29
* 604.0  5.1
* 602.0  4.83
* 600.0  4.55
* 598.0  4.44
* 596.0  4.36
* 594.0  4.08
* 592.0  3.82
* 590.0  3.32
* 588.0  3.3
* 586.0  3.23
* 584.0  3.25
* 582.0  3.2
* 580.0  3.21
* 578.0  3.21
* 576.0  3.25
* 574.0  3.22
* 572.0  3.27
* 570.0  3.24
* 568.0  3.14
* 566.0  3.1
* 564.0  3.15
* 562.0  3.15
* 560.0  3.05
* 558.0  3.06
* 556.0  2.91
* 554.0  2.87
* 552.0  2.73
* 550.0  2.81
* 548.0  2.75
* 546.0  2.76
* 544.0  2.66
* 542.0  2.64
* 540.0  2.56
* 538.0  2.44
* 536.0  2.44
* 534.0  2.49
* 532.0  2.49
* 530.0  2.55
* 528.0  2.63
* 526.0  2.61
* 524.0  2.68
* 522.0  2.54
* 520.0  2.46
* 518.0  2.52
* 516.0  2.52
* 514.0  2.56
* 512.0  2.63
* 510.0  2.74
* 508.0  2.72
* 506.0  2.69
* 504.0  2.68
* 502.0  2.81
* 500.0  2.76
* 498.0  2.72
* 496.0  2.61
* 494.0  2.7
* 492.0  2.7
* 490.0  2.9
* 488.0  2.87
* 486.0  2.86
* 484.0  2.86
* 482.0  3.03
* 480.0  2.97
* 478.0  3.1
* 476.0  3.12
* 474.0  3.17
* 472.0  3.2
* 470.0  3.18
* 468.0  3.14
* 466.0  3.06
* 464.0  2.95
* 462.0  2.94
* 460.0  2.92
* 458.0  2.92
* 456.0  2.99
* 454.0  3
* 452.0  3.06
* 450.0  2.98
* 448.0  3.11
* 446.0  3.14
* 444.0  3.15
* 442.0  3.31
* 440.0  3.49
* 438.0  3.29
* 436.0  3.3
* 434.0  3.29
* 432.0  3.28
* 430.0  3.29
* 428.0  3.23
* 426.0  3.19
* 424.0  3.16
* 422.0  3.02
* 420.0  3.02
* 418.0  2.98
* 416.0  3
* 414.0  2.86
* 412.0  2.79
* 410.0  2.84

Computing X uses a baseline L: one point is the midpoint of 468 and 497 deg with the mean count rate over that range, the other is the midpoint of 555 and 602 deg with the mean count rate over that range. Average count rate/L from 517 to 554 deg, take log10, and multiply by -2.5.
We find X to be 0.23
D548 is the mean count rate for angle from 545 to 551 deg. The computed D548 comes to 2.77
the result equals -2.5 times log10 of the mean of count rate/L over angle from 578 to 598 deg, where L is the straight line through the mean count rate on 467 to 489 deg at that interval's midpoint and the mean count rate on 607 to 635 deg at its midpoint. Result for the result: 0.21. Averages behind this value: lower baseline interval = 3.05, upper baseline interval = 4.67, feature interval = 3.56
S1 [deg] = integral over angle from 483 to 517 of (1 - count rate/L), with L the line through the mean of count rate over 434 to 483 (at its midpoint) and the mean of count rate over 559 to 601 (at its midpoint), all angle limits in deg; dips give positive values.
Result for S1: 5.3 deg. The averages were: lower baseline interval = 3.11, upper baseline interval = 3.45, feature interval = 2.73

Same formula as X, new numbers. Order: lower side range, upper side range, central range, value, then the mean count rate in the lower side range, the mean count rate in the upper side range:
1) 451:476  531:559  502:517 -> 0.07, 3.05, 2.69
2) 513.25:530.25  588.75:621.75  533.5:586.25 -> 0.18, 2.56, 4.6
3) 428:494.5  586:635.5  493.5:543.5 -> 0.35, 3.07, 4.49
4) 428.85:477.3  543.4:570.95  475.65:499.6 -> 0.08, 3.14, 2.96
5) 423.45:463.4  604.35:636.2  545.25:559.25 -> 0.40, 3.15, 4.7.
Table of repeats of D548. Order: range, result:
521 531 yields 2.6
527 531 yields 2.59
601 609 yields 5.13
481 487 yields 2.92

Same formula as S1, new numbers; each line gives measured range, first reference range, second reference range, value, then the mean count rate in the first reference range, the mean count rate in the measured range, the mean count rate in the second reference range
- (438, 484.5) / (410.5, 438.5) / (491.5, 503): -2.7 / 3.11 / 3.08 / 2.72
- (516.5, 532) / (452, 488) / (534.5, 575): 2.0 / 3.02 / 2.56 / 2.89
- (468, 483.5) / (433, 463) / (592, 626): 1.3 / 3.13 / 3.1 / 4.72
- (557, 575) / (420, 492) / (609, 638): 4.0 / 3.09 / 3.15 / 4.57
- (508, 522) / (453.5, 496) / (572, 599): 2.6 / 2.97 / 2.58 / 3.52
